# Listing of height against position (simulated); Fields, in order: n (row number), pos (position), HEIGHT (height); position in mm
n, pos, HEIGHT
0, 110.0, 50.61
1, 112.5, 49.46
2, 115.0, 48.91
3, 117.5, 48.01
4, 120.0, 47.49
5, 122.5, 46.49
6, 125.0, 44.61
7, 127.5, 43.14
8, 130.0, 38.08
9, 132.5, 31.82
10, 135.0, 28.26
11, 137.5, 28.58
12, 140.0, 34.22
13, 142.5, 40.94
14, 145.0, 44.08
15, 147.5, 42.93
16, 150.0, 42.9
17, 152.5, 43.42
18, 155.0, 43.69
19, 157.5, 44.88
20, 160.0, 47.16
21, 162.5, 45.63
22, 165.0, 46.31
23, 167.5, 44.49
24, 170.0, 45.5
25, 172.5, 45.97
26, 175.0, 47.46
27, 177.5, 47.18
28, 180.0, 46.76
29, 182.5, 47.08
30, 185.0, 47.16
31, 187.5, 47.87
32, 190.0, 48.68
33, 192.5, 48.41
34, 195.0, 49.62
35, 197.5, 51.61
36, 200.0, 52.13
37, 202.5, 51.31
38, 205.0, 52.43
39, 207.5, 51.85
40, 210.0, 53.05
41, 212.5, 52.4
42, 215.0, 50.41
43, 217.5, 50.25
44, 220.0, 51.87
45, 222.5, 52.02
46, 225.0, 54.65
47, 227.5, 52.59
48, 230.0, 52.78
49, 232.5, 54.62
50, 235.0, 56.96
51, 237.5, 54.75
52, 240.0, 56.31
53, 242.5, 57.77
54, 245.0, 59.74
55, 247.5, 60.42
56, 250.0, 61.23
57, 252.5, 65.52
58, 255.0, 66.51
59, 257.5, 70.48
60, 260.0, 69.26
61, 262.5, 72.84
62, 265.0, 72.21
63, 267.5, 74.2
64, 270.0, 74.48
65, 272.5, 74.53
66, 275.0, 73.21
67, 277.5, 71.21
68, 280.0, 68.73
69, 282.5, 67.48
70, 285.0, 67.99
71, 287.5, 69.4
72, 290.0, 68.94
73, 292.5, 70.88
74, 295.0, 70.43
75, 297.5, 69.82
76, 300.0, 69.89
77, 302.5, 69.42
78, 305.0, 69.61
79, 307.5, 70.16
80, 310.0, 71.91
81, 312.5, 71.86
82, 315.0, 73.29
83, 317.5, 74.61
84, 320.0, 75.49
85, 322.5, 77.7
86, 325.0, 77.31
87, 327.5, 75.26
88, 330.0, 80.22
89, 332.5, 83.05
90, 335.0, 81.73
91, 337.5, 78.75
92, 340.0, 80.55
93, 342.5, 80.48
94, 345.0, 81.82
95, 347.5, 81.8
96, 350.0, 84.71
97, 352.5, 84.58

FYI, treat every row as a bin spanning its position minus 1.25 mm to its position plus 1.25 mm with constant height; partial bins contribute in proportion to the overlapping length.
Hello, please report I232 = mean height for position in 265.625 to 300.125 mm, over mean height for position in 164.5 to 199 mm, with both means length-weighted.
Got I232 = 1.49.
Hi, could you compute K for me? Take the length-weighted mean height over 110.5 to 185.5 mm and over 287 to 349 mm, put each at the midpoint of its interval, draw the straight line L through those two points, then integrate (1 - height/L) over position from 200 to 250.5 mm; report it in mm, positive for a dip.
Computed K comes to 3.2 mm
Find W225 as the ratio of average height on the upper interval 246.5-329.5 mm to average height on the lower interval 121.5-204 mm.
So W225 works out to 1.60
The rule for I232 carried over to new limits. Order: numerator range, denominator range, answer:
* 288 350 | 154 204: 1.59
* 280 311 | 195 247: 1.30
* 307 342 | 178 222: 1.53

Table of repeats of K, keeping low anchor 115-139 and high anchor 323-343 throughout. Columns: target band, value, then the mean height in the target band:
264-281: -1.20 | 72.7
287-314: 1.12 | 70.3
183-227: 3.27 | 50.9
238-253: 0.76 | 59.6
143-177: 1.05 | 44.9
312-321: 0.29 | 73.9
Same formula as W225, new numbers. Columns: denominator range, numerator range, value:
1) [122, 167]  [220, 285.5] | 1.56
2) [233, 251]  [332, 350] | 1.40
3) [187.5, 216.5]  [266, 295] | 1.39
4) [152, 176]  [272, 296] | 1.54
